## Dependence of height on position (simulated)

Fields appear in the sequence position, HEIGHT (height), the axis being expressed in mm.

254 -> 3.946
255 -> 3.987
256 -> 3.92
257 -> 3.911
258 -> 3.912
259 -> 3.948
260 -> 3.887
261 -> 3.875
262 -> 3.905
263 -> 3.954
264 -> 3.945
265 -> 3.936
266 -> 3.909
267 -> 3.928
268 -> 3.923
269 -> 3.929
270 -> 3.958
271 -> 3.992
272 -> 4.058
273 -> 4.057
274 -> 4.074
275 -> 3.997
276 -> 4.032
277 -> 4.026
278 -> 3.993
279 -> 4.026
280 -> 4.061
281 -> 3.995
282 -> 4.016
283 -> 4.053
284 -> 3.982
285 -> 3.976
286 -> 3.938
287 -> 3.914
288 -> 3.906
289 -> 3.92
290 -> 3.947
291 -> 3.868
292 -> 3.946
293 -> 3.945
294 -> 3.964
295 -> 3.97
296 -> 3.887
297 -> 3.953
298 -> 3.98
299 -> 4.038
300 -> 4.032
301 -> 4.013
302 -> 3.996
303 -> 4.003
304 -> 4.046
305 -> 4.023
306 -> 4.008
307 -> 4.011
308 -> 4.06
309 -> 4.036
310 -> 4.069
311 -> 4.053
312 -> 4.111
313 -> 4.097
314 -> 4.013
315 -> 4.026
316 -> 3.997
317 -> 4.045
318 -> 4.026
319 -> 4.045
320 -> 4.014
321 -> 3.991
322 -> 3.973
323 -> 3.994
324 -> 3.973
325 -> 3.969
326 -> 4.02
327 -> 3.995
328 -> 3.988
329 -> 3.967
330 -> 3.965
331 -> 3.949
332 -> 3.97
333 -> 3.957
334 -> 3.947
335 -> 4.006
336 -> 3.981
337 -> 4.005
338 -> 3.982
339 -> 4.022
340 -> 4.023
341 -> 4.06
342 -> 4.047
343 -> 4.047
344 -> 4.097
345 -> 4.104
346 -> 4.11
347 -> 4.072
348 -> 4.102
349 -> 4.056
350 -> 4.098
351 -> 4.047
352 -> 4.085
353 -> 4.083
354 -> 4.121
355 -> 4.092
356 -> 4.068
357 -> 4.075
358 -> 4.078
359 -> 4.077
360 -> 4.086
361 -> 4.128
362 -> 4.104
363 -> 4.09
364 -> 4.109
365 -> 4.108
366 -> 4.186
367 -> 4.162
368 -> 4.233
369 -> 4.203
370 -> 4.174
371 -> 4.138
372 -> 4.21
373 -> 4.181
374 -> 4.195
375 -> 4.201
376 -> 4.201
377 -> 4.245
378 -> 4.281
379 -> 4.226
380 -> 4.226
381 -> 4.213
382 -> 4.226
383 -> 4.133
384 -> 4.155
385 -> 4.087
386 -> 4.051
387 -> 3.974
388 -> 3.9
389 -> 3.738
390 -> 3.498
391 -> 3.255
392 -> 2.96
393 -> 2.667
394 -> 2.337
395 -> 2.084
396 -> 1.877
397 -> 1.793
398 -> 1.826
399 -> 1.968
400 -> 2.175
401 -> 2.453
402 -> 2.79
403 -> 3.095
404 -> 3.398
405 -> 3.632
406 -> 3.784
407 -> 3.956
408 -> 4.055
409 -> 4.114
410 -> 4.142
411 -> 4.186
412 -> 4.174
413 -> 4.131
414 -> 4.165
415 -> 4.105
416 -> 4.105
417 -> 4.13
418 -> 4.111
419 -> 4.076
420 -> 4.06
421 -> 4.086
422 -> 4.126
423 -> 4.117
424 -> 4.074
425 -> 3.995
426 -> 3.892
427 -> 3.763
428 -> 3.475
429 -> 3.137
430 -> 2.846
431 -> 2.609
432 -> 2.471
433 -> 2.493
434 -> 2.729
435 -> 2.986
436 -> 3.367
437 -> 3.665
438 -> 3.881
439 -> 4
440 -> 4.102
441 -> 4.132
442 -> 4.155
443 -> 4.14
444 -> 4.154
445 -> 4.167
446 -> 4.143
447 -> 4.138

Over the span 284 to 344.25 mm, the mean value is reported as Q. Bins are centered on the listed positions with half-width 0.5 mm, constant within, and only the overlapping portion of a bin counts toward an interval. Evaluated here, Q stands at 4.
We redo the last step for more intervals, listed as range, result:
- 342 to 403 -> 3.75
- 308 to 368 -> 4.05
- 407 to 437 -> 3.72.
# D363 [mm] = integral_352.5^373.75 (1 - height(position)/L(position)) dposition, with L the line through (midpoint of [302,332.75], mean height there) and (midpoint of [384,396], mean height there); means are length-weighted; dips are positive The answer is -3.4 mm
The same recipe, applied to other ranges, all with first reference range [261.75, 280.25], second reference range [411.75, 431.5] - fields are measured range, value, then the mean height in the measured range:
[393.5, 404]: 4.3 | 2.29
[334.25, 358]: -0.8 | 4.06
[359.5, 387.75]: -1.9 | 4.16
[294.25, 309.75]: -0.2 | 4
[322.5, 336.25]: -0.2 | 3.98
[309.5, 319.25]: -0.2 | 4.05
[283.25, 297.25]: 0.1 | 3.94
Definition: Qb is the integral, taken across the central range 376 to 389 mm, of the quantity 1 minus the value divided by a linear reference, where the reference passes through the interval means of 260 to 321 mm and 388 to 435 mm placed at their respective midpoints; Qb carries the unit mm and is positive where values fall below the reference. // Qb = -2.3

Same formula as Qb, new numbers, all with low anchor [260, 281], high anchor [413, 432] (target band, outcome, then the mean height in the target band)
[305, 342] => -0.90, 4.01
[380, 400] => 3.34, 3.2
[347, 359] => -0.62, 4.08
